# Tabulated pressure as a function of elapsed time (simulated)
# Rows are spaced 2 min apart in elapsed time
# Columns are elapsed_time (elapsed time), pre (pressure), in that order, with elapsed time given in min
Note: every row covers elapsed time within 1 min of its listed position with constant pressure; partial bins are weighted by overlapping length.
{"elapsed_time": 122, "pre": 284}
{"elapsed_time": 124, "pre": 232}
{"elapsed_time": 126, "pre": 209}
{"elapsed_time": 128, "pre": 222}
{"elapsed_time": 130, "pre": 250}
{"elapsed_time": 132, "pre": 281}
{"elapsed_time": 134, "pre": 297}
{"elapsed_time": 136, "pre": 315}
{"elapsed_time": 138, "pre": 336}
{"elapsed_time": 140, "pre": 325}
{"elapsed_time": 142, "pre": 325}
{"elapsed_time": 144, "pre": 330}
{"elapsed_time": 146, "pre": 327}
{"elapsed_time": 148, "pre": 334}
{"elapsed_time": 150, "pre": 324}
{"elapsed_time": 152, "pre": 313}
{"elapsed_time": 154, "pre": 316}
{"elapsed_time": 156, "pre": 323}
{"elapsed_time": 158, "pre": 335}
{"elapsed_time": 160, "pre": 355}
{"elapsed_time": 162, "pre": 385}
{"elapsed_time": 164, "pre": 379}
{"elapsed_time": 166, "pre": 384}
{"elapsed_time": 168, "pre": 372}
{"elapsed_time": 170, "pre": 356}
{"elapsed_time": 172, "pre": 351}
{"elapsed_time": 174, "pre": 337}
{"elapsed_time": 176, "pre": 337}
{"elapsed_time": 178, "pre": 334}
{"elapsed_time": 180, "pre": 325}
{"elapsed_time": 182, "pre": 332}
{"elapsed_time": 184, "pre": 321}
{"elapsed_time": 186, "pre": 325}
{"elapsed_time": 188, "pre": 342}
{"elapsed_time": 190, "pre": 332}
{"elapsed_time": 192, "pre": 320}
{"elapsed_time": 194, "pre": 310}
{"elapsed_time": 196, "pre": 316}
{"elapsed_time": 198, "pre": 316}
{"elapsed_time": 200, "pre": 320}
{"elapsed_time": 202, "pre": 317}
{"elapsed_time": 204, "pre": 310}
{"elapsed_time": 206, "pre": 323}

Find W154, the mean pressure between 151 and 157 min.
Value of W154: 317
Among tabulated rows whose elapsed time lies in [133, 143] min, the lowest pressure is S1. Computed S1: 297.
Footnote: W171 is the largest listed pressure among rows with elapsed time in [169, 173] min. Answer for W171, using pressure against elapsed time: 356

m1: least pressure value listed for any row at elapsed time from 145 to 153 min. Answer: 313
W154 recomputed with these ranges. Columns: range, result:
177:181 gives 330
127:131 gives 236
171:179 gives 340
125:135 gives 252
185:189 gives 334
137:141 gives 330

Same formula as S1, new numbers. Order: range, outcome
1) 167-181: 325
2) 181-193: 320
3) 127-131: 222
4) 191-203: 310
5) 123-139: 209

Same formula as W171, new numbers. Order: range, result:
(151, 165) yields 385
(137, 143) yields 336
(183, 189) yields 342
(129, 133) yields 281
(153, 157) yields 323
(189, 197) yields 332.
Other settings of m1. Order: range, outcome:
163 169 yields 372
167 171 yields 356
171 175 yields 337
